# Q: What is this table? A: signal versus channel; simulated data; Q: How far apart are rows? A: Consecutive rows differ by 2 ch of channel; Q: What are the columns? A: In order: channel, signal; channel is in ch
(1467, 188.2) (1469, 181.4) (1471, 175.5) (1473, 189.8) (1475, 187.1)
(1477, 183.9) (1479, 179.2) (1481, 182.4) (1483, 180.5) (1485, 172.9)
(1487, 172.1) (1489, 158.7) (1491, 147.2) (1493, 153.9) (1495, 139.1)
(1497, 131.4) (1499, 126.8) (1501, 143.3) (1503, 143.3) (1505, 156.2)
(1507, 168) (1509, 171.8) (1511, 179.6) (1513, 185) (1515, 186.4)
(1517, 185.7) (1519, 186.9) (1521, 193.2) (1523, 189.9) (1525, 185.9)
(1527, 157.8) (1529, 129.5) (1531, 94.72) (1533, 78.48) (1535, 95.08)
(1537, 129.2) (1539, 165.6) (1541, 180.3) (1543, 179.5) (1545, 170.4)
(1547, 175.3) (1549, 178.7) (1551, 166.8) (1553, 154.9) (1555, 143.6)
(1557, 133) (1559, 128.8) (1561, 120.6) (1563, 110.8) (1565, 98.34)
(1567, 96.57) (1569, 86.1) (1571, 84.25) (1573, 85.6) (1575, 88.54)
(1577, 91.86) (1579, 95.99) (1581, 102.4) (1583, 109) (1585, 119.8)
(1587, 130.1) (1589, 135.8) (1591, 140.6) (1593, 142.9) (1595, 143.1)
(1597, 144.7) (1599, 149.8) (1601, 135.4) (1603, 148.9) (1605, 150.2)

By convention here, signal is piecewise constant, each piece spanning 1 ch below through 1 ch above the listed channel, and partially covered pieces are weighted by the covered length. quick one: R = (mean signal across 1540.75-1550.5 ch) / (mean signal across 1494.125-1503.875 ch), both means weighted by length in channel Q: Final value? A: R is 1.29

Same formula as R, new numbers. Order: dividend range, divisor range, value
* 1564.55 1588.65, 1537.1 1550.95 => 0.58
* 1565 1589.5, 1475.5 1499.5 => 0.63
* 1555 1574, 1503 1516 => 0.62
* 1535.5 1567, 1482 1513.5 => 0.93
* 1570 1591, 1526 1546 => 0.77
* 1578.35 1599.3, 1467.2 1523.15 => 0.76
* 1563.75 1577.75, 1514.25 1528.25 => 0.50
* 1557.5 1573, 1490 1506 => 0.72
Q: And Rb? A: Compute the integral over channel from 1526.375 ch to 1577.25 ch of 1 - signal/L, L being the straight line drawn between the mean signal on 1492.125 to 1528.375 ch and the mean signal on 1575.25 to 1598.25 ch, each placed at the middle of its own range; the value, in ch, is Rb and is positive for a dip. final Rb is 5.17 ch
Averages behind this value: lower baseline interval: 165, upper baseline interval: 122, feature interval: 128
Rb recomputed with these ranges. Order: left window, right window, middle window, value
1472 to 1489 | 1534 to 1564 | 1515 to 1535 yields 0.74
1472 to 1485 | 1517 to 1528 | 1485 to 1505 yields 3.82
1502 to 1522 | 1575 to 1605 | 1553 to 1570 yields 3.31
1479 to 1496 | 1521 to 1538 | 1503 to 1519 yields -2.86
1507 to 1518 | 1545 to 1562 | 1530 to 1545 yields 2.54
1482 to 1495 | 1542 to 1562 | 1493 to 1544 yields 1.17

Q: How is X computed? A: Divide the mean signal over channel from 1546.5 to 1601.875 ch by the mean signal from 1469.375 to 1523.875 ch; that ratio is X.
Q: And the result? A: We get 0.7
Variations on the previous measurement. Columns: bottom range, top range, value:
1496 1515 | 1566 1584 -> 0.59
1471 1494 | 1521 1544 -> 0.84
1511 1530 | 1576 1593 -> 0.66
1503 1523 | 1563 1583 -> 0.53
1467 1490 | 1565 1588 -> 0.55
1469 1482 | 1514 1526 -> 1.03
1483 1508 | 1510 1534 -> 1.07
